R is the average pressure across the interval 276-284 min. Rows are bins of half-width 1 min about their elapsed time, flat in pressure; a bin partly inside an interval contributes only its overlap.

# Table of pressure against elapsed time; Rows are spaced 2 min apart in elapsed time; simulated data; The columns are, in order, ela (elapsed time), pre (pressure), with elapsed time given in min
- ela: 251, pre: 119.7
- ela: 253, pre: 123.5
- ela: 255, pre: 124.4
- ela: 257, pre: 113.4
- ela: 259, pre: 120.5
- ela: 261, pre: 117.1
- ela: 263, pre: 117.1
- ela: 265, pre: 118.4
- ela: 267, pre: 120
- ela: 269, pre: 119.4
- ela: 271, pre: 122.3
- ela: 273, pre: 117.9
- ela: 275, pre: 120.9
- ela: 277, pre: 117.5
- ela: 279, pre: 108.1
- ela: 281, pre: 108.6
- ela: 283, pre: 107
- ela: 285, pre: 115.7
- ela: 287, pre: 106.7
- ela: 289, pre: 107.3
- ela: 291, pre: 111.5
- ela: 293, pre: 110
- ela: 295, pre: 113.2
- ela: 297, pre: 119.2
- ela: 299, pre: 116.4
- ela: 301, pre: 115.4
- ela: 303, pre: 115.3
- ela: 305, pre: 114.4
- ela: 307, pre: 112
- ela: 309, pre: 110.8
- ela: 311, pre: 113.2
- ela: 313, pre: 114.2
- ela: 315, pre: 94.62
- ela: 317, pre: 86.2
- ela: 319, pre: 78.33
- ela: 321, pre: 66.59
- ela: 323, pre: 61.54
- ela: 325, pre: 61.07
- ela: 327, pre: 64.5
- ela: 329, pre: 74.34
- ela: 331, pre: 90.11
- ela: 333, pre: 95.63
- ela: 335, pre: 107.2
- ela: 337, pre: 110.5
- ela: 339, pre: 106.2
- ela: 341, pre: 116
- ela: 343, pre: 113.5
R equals 110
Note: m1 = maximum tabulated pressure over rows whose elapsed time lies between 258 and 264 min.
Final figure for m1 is 120.5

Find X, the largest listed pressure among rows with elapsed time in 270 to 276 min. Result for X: 122.3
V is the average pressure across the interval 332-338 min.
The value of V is 104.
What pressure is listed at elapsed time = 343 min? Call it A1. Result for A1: 113.5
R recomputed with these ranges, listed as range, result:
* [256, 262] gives 117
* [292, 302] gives 115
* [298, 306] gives 115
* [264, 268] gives 119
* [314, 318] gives 90.4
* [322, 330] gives 65.4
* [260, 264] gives 117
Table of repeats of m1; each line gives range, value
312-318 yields 114.2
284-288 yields 115.7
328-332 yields 90.11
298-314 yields 116.4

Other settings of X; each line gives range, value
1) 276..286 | 117.5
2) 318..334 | 95.63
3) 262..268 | 120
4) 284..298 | 119.2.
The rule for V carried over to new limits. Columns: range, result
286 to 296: 110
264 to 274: 120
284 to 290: 110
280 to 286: 110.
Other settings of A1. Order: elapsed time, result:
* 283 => 107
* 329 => 74.34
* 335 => 107.2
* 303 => 115.3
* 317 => 86.2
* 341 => 116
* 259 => 120.5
